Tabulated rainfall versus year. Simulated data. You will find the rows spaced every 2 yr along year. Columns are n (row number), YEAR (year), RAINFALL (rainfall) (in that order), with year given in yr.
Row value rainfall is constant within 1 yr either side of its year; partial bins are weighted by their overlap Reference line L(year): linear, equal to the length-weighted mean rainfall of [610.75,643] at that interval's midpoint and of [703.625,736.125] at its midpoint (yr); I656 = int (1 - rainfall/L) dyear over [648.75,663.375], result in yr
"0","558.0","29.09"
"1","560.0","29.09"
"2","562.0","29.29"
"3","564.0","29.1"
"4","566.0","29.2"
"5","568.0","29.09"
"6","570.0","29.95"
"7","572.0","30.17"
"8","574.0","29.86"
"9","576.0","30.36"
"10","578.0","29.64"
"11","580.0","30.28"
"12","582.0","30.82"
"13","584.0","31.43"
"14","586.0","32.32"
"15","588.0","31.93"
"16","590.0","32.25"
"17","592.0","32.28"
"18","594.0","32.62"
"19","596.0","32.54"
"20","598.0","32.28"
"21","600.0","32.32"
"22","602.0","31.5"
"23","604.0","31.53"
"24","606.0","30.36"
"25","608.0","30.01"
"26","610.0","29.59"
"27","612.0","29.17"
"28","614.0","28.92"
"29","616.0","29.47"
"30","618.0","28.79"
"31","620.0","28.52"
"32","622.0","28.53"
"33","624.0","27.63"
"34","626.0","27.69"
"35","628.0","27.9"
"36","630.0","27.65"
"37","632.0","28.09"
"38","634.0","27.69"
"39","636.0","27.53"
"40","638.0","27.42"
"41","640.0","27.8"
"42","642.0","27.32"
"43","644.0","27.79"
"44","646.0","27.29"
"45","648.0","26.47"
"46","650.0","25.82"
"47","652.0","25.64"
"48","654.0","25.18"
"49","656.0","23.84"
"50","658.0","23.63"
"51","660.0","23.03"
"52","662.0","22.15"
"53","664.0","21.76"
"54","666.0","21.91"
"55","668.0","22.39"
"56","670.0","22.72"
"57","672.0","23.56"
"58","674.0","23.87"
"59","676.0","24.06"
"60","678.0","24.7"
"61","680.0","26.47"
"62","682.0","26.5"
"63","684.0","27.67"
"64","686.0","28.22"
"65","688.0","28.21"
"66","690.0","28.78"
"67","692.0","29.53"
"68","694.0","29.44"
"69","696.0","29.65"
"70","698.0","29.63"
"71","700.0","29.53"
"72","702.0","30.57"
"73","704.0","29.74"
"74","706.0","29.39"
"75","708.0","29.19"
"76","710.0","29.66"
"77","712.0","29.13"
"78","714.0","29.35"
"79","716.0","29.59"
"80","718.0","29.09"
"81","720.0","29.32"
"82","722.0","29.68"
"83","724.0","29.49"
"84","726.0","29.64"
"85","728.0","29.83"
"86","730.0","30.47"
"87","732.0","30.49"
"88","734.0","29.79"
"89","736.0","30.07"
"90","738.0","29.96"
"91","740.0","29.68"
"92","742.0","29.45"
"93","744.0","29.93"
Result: 2.3 yr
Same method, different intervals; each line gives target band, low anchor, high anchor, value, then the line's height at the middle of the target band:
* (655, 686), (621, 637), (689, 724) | 5.1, 28.7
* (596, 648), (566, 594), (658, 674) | -4.1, 26.8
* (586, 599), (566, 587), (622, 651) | -1.2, 29.6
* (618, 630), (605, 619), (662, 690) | 0.2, 28.6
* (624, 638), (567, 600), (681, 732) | 1.2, 30.4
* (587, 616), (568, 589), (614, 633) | -1.7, 29.4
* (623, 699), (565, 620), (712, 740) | 9.9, 30.2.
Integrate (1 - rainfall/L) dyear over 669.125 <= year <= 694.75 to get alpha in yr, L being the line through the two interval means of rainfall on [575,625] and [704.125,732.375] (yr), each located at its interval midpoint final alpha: 3.0 yr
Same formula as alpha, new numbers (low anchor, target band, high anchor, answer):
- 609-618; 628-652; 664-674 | -1.1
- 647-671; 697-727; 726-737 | -1.3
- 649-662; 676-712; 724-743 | -1.9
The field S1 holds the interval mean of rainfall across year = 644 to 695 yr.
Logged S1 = 25.4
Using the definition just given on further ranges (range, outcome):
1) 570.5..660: 29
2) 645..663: 24.8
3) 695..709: 29.7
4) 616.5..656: 27.3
